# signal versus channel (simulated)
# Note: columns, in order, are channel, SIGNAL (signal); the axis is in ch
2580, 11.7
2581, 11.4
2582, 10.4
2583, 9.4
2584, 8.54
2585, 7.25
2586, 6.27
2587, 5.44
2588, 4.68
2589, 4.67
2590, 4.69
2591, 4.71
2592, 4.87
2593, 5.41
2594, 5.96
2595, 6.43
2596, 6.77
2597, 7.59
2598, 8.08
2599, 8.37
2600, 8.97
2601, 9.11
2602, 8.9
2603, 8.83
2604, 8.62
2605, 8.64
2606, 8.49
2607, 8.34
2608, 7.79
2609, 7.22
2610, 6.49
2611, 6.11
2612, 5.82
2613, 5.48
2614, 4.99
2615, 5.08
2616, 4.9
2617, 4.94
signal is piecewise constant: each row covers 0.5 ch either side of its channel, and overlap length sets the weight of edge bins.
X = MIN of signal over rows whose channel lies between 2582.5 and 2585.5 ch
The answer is 7.25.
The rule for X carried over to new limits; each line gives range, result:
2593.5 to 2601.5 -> 5.96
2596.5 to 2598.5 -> 7.59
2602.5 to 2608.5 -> 7.79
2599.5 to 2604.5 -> 8.62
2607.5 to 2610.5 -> 6.49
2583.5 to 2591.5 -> 4.67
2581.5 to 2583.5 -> 9.4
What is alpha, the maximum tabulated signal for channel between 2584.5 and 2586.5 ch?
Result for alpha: 7.25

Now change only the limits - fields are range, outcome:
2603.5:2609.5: 8.64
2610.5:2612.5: 6.11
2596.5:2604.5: 9.11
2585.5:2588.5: 6.27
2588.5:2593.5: 5.41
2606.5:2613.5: 8.34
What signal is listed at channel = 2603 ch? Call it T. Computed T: 8.83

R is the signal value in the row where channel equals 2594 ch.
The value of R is 5.96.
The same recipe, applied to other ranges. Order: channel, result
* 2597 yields 7.59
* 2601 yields 9.11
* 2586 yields 6.27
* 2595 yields 6.43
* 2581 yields 11.4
